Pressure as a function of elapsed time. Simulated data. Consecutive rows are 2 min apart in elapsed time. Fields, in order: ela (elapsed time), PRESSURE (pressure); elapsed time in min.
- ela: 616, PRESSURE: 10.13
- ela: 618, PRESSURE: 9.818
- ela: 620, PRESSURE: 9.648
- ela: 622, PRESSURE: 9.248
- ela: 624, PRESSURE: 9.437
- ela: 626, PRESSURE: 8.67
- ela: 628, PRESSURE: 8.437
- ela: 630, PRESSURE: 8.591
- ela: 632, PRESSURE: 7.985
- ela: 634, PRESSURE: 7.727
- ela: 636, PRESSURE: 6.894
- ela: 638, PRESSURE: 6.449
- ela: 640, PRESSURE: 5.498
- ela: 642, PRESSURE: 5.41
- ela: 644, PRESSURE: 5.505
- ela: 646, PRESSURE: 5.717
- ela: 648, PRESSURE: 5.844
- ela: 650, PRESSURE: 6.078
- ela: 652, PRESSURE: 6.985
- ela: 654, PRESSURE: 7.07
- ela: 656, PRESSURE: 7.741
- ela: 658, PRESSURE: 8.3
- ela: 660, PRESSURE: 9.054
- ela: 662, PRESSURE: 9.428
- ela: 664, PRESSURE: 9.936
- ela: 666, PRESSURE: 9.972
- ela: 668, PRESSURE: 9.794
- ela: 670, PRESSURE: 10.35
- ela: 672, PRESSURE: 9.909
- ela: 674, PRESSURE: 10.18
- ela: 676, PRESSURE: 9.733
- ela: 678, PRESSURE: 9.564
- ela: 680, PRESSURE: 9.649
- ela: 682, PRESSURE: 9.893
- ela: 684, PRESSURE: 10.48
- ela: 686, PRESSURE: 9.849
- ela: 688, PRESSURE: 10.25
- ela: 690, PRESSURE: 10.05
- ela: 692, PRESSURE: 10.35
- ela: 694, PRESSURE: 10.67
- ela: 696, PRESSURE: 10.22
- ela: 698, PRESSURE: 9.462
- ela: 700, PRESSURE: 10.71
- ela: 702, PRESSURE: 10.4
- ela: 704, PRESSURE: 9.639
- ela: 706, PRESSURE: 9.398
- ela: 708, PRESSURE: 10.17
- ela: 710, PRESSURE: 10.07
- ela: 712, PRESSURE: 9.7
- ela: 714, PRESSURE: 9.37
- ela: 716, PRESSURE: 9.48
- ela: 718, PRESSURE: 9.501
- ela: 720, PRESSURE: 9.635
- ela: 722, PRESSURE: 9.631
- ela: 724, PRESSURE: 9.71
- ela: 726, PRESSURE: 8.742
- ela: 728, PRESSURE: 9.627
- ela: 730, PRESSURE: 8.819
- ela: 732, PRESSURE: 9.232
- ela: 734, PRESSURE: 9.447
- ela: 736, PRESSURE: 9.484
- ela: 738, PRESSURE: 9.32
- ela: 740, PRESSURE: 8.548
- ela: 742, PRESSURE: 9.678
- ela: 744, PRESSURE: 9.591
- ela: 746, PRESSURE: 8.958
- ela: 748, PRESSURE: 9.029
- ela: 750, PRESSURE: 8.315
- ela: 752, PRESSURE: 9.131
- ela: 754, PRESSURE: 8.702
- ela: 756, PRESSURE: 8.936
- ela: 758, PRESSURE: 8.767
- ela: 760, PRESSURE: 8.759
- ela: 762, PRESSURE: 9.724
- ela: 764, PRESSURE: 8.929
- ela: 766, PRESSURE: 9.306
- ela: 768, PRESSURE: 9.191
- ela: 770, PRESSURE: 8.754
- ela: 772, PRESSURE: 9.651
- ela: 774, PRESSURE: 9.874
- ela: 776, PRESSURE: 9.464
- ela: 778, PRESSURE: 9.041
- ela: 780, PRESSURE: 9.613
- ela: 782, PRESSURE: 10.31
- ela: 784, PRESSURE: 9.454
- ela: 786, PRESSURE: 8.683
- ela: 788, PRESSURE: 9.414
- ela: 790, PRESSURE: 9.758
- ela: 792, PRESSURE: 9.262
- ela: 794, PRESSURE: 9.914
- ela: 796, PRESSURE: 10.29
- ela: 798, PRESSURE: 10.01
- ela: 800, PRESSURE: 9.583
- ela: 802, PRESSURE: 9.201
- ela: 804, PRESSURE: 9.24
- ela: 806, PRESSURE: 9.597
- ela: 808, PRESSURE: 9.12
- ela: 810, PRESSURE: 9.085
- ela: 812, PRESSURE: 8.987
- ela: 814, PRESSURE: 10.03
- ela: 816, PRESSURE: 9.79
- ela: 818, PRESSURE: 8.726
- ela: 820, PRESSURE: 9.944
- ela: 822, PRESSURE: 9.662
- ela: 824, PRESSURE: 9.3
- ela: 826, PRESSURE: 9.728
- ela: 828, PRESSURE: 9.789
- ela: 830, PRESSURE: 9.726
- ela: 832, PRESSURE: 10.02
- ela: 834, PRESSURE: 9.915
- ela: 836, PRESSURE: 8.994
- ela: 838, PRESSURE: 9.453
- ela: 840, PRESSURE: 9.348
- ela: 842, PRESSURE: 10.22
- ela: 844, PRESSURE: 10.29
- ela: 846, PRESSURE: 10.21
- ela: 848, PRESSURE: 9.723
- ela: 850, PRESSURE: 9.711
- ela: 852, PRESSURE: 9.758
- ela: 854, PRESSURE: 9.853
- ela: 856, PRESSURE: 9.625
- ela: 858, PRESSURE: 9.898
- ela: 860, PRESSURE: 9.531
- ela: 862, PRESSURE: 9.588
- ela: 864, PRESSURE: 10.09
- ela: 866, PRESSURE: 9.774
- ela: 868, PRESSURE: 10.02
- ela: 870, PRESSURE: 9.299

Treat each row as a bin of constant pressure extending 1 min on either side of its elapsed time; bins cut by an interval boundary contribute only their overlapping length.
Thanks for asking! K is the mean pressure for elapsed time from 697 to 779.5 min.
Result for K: 9.36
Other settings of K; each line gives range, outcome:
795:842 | 9.56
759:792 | 9.37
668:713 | 10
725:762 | 9.08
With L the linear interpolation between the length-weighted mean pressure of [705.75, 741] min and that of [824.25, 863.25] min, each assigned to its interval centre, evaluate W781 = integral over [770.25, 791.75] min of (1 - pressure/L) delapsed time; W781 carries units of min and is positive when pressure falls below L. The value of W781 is 0.2 min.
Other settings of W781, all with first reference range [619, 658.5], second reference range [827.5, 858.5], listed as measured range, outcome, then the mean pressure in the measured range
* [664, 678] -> -4.02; 9.96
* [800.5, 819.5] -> 0.11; 9.33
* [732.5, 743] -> -0.94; 9.29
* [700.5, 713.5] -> -2.78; 9.91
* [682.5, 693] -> -2.98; 10.2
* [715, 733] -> -2.18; 9.38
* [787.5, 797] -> -0.59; 9.74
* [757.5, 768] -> -0.35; 9.12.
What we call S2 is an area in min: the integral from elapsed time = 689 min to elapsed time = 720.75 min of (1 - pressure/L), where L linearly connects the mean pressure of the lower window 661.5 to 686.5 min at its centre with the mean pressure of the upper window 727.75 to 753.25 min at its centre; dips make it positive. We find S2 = -1.22 min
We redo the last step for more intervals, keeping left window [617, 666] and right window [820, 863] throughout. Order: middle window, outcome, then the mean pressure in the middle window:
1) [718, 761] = -2.1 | 9.15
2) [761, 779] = -0.6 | 9.33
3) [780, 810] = -0.9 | 9.55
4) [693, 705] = -2.7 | 10.2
